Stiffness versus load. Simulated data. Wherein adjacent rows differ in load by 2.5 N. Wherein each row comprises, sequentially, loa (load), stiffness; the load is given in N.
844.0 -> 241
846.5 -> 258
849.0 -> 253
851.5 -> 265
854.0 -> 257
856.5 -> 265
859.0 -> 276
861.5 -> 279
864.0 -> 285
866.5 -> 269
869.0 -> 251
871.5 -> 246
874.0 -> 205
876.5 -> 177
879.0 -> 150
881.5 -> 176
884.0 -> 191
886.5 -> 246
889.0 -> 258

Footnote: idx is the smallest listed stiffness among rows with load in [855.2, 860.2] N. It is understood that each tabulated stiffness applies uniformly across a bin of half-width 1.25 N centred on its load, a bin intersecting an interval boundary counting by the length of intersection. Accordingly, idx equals 265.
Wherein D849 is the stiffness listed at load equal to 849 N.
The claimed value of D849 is 253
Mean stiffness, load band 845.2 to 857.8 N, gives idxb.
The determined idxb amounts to 260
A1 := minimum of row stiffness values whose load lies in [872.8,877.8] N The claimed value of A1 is 177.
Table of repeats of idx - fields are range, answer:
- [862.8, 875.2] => 205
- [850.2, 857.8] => 257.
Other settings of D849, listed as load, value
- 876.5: 177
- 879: 150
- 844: 241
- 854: 257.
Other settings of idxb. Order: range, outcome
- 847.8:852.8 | 259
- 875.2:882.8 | 168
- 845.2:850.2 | 255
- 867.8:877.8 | 219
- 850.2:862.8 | 268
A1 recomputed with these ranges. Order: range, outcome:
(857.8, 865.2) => 276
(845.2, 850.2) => 253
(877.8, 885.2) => 150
